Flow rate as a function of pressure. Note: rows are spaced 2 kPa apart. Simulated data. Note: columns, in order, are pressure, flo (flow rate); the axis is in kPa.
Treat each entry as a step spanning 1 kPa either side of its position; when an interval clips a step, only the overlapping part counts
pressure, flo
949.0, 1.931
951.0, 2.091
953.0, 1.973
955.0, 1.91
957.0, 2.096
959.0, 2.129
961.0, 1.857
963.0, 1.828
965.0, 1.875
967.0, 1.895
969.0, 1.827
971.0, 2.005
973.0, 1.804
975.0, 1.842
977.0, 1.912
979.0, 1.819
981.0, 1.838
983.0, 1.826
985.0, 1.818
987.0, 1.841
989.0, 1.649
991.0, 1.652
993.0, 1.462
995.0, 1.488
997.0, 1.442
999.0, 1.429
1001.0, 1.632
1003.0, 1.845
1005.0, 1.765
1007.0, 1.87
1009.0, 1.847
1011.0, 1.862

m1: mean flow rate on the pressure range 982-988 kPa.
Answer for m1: 1.83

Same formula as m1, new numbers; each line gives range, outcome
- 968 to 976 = 1.87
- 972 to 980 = 1.84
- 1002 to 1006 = 1.8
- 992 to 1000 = 1.46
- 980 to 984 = 1.83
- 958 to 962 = 1.99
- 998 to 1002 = 1.53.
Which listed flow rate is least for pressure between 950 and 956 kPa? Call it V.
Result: 1.91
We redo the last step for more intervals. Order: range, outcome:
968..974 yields 1.804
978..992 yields 1.649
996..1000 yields 1.429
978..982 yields 1.819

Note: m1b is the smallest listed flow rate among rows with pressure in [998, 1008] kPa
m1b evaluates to 1.429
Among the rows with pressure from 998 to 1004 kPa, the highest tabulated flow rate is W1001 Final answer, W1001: 1.845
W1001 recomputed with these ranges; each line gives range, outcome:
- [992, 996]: 1.488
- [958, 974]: 2.129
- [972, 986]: 1.912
